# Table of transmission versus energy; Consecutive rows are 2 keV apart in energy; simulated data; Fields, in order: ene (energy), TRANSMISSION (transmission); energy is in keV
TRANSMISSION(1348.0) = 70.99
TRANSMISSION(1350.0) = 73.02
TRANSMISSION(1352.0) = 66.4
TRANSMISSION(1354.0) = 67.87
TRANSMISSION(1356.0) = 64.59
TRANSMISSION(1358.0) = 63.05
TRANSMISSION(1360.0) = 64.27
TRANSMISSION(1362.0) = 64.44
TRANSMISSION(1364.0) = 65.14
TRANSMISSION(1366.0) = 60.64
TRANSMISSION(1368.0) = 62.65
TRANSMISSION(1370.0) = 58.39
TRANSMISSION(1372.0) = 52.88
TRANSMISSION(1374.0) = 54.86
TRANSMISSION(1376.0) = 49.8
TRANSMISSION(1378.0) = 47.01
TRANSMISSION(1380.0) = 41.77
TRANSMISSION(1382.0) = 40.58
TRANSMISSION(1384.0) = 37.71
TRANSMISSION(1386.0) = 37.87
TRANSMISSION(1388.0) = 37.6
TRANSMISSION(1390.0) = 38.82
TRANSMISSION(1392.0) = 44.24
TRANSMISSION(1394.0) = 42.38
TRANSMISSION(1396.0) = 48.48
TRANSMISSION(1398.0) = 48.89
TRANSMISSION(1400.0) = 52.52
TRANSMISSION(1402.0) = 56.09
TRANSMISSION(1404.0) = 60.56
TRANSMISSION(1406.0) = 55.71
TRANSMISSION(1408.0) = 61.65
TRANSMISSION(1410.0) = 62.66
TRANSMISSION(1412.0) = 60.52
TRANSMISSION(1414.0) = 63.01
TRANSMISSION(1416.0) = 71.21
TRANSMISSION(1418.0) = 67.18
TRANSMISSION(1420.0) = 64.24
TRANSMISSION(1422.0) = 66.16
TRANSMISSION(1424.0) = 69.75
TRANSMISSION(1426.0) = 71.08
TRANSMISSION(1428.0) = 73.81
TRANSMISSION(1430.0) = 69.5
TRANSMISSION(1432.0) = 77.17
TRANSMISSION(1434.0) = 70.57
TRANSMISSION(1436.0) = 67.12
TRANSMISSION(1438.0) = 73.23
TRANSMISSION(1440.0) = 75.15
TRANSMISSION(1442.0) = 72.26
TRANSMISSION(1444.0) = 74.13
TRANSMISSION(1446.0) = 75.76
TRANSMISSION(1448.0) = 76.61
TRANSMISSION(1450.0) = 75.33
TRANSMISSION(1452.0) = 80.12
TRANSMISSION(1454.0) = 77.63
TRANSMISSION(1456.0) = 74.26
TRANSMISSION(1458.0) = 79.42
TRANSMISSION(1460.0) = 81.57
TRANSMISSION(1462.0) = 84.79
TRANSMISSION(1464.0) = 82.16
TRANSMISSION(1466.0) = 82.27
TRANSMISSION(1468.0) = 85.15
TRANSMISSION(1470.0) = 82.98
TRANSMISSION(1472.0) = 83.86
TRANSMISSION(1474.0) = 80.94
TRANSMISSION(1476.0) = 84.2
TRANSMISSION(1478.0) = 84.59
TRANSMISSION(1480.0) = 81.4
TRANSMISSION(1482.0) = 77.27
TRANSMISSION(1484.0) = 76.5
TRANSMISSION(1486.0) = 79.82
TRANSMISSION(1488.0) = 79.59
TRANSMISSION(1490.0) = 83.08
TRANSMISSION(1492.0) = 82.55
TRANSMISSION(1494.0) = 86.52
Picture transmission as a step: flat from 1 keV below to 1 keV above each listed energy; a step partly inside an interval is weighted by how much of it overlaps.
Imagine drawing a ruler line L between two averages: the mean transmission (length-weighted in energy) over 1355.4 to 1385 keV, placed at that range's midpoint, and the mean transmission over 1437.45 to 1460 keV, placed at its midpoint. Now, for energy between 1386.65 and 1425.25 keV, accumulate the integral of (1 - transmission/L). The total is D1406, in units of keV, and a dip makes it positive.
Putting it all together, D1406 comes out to 5.17 keV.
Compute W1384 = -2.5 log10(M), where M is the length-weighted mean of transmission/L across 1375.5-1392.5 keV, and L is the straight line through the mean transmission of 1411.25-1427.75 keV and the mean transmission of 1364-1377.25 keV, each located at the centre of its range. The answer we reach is 0.40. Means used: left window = 57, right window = 67.1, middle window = 41.4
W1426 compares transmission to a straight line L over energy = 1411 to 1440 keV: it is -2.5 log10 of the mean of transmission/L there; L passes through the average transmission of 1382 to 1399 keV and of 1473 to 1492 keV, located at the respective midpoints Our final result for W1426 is -0.22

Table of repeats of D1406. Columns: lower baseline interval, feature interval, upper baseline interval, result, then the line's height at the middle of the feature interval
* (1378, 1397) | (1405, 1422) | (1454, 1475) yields -2.6 keV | 54.9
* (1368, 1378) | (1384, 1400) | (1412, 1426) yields 4.5 keV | 59.4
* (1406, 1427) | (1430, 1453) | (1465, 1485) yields -0.5 keV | 72.4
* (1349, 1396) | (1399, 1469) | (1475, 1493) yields -2.3 keV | 68.7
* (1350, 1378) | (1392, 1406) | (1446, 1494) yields 3.4 keV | 67.6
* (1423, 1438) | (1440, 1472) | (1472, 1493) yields -1.2 keV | 76.2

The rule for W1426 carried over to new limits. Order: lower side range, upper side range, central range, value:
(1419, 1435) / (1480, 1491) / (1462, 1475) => -0.09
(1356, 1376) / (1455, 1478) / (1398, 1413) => 0.19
